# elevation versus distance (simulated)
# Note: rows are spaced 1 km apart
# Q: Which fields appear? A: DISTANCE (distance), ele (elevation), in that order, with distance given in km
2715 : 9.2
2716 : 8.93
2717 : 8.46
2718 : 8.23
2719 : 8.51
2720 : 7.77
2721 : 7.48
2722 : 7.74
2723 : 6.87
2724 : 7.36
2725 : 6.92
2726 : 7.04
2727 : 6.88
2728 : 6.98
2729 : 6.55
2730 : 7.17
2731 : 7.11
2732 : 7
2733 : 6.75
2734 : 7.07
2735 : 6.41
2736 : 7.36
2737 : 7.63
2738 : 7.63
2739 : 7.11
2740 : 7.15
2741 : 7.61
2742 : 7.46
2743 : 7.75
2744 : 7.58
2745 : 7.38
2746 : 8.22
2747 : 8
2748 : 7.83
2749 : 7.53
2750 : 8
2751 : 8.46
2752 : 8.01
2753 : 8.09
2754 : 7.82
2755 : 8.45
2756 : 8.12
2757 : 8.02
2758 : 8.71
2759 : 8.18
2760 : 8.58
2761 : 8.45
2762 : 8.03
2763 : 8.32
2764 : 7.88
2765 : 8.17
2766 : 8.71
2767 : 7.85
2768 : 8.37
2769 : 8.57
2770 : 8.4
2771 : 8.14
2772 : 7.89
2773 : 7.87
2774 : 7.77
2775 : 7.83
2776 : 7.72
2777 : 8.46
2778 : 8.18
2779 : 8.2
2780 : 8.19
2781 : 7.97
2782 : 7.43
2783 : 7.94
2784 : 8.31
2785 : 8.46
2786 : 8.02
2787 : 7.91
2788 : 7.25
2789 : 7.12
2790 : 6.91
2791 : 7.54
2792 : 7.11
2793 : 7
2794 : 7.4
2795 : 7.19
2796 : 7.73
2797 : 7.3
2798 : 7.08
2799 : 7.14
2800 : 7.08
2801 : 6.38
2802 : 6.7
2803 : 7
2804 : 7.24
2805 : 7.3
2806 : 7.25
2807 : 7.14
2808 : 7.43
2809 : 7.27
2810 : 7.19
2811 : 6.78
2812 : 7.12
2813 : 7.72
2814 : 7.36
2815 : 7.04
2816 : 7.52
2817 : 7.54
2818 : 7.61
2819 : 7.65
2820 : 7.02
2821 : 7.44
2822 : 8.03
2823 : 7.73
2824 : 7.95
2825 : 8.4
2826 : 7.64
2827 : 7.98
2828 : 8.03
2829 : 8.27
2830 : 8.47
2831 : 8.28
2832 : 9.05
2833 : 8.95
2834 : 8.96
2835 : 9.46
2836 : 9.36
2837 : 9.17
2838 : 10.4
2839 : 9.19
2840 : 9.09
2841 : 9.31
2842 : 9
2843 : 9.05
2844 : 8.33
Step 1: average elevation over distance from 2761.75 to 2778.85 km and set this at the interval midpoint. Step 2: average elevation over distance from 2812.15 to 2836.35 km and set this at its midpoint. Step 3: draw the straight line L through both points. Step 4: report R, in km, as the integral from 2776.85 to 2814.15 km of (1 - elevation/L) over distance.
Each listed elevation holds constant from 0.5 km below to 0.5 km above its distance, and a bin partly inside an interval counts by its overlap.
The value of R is 3.0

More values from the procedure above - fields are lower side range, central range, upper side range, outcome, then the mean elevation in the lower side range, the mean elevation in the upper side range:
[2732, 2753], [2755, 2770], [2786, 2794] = -1.7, 7.55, 7.32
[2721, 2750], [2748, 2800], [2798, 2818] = -4.8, 7.3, 7.18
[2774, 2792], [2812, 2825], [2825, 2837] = 1.3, 7.83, 8.6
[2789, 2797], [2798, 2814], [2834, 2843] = 1.5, 7.26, 9.33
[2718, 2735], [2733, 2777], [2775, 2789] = -1.8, 7.21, 7.97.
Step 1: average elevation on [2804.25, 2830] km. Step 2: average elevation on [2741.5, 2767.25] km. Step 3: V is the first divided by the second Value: 0.94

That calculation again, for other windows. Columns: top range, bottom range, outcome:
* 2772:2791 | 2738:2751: 1.02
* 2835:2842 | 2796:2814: 1.31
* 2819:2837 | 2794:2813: 1.16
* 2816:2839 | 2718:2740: 1.15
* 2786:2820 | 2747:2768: 0.89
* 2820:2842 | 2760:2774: 1.05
